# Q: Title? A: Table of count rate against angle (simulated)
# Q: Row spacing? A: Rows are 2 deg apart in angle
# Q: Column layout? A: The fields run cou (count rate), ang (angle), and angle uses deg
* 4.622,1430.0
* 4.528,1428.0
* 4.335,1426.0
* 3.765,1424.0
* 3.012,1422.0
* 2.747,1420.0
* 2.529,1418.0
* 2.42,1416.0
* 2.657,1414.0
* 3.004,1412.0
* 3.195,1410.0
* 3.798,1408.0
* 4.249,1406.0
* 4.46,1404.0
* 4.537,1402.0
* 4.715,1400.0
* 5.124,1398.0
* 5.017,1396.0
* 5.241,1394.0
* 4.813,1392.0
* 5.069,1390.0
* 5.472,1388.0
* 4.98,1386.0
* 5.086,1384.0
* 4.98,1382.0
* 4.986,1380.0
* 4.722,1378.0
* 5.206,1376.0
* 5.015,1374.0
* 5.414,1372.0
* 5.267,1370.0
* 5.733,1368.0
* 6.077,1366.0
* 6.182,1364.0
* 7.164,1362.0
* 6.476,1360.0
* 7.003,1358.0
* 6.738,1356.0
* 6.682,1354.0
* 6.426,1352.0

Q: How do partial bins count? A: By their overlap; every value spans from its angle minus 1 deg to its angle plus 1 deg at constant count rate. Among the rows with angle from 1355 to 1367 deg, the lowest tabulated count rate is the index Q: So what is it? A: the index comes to 6.077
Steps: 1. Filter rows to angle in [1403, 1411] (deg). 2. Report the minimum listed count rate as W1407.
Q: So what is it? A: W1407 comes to 3.195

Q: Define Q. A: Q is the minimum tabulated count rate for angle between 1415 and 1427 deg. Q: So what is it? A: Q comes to 2.42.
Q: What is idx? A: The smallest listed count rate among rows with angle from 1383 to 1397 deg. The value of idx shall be 4.813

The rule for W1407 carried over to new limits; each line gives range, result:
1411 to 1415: 2.657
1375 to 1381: 4.722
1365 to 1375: 5.015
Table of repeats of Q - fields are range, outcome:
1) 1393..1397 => 5.017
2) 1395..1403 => 4.537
